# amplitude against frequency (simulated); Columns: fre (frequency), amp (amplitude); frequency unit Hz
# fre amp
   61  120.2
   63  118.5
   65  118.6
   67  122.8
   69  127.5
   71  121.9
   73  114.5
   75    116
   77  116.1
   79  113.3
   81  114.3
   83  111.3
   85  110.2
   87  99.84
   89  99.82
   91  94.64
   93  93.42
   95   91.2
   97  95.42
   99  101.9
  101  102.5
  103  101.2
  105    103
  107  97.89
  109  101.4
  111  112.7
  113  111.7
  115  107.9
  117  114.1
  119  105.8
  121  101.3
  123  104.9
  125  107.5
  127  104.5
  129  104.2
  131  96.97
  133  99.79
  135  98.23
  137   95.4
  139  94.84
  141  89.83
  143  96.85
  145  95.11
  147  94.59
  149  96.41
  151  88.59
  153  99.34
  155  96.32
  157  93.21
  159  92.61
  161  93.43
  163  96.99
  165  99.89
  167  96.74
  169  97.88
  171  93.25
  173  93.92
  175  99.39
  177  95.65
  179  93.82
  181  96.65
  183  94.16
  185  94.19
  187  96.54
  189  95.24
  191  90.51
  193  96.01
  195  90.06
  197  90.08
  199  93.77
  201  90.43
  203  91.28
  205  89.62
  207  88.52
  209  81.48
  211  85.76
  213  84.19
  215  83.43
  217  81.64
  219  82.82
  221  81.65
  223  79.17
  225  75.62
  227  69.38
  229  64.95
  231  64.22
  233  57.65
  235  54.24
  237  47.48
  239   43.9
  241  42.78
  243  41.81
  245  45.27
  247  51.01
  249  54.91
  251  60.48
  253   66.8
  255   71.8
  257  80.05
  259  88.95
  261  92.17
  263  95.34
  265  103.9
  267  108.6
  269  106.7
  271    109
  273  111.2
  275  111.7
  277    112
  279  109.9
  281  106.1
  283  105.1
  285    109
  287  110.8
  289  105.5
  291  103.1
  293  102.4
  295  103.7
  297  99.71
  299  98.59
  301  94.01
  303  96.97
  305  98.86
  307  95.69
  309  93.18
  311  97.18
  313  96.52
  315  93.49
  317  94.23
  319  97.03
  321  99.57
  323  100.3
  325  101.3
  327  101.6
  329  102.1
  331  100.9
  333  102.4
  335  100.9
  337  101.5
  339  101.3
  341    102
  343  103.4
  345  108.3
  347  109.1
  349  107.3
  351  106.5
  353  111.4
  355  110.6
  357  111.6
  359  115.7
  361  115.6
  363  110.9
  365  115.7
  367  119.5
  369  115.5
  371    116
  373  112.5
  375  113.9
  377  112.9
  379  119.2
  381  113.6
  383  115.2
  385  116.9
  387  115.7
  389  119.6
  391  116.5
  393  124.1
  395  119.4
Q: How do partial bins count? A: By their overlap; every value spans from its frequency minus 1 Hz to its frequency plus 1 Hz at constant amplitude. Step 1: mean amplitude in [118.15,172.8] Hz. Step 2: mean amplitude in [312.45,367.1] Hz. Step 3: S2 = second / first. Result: 1.08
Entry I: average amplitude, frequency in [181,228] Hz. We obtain 87.4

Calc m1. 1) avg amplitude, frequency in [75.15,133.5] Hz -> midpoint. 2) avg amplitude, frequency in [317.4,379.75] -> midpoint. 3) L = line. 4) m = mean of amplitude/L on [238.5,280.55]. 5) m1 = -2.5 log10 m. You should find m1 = 0.28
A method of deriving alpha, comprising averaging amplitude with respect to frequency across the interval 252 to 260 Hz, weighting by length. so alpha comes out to 76.9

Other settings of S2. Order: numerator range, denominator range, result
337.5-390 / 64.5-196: 1.11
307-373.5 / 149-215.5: 1.13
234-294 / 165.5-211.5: 0.91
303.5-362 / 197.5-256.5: 1.46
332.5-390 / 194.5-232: 1.35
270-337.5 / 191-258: 1.41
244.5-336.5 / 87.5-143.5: 0.95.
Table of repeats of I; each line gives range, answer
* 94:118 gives 103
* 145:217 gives 92.8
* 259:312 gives 103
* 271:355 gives 103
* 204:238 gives 74.8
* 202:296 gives 83.3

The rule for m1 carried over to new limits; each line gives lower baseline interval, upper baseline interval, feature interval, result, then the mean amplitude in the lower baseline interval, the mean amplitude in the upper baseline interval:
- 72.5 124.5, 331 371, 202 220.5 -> 0.244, 105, 109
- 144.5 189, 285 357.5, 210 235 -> 0.287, 95.4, 102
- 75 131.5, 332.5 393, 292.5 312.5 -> 0.127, 105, 112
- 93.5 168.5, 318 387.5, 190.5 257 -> 0.384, 99.5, 109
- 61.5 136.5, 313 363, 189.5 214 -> 0.182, 107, 104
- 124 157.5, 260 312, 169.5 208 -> 0.065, 97.2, 103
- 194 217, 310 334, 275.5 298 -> -0.116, 87.8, 98.9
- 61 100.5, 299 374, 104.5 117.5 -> 0.023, 110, 104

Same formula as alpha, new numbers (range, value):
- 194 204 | 91.1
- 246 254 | 58.3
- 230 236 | 58.7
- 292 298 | 102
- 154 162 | 93.9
